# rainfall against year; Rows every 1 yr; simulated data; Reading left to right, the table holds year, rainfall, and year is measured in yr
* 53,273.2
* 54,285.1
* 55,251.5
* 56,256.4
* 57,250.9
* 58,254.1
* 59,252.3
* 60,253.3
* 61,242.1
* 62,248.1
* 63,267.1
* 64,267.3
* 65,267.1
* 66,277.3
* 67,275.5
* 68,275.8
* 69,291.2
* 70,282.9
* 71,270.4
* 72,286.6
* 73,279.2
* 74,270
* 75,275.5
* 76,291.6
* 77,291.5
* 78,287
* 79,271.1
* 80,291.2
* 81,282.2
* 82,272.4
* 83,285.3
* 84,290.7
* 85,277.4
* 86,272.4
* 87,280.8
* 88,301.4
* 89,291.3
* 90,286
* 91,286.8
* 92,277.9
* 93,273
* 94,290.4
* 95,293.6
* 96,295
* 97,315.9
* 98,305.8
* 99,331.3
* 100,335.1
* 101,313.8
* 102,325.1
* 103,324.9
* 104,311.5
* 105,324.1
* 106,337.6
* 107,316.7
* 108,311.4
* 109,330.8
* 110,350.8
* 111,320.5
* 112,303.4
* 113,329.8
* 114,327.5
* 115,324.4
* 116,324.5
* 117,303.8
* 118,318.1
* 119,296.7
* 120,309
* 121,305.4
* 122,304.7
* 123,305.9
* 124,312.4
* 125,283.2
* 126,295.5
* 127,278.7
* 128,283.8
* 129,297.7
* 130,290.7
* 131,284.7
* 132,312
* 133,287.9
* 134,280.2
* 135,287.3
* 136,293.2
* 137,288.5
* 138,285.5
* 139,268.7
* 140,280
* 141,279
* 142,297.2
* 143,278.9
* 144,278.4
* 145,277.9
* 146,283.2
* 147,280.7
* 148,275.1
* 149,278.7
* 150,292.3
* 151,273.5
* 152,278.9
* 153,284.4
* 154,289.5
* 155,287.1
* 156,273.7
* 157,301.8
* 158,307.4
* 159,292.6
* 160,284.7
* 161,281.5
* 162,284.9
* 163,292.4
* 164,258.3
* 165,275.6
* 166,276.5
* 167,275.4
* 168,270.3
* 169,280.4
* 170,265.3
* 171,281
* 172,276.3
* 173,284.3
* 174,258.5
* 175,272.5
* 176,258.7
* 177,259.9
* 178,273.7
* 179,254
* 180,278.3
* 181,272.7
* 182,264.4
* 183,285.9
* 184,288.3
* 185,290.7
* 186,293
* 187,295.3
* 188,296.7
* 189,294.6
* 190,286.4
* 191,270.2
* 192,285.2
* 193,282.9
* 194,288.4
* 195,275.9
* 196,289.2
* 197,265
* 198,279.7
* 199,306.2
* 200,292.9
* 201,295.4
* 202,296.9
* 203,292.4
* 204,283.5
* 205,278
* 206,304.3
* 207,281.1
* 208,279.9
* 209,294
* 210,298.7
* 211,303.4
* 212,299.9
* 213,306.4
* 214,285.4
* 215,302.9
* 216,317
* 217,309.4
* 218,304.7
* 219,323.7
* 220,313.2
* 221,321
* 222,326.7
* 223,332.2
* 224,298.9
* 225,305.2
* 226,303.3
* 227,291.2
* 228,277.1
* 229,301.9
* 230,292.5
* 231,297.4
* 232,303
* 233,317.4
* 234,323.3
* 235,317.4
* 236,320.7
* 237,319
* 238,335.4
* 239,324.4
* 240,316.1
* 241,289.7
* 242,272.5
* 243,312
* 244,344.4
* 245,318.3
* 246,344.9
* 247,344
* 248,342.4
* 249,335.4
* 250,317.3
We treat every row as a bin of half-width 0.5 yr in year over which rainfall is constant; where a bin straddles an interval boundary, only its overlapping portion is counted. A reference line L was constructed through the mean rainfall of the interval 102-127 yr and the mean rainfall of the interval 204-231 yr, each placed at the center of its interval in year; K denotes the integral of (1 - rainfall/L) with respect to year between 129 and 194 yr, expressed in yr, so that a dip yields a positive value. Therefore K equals 5.7 yr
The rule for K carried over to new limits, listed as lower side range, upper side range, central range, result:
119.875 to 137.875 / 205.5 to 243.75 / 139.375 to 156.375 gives 0.8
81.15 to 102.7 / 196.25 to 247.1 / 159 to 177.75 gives 1.6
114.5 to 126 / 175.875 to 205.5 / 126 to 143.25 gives 0.9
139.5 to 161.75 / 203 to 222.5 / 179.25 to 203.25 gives 0.8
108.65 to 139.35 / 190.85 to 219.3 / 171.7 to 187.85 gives 1.1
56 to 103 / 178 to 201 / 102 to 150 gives -3.0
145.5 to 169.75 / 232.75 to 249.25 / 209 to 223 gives 0.1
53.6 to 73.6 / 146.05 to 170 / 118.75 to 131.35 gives -0.9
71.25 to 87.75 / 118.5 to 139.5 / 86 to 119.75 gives -2.7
